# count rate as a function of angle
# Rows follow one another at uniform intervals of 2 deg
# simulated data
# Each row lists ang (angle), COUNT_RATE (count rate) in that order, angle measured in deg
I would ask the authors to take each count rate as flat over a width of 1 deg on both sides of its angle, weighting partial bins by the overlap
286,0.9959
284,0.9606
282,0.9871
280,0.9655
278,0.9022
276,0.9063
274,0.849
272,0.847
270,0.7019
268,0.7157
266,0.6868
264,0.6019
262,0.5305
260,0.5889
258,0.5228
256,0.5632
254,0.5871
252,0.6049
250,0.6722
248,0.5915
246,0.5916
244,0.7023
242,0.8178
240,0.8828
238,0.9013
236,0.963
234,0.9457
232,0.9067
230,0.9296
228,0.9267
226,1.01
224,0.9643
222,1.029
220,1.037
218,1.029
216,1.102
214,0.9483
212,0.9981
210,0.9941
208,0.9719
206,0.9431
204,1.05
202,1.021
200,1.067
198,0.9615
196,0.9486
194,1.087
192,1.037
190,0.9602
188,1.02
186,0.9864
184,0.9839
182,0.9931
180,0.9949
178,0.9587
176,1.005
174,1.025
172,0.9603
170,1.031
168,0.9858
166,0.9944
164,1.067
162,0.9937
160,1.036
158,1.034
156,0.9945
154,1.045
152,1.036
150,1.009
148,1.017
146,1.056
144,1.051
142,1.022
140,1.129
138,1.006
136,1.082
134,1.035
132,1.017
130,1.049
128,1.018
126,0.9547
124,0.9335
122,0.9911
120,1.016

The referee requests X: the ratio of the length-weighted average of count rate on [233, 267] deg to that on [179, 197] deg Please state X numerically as 0.69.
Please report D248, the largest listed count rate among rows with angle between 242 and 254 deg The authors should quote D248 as 0.8178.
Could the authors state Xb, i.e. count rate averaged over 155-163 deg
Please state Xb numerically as 1.01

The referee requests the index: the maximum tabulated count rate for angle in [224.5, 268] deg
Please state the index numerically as 1.01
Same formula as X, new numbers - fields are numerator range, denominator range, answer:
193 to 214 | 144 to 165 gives 0.97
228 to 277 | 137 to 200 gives 0.73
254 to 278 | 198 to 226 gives 0.68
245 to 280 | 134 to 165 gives 0.66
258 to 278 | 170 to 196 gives 0.71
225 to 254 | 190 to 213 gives 0.81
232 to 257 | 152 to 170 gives 0.73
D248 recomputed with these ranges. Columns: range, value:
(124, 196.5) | 1.129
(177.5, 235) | 1.102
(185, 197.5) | 1.087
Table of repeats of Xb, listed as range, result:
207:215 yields 0.978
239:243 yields 0.85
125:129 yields 0.986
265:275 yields 0.76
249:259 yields 0.59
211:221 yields 1.02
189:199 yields 0.999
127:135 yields 1.03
